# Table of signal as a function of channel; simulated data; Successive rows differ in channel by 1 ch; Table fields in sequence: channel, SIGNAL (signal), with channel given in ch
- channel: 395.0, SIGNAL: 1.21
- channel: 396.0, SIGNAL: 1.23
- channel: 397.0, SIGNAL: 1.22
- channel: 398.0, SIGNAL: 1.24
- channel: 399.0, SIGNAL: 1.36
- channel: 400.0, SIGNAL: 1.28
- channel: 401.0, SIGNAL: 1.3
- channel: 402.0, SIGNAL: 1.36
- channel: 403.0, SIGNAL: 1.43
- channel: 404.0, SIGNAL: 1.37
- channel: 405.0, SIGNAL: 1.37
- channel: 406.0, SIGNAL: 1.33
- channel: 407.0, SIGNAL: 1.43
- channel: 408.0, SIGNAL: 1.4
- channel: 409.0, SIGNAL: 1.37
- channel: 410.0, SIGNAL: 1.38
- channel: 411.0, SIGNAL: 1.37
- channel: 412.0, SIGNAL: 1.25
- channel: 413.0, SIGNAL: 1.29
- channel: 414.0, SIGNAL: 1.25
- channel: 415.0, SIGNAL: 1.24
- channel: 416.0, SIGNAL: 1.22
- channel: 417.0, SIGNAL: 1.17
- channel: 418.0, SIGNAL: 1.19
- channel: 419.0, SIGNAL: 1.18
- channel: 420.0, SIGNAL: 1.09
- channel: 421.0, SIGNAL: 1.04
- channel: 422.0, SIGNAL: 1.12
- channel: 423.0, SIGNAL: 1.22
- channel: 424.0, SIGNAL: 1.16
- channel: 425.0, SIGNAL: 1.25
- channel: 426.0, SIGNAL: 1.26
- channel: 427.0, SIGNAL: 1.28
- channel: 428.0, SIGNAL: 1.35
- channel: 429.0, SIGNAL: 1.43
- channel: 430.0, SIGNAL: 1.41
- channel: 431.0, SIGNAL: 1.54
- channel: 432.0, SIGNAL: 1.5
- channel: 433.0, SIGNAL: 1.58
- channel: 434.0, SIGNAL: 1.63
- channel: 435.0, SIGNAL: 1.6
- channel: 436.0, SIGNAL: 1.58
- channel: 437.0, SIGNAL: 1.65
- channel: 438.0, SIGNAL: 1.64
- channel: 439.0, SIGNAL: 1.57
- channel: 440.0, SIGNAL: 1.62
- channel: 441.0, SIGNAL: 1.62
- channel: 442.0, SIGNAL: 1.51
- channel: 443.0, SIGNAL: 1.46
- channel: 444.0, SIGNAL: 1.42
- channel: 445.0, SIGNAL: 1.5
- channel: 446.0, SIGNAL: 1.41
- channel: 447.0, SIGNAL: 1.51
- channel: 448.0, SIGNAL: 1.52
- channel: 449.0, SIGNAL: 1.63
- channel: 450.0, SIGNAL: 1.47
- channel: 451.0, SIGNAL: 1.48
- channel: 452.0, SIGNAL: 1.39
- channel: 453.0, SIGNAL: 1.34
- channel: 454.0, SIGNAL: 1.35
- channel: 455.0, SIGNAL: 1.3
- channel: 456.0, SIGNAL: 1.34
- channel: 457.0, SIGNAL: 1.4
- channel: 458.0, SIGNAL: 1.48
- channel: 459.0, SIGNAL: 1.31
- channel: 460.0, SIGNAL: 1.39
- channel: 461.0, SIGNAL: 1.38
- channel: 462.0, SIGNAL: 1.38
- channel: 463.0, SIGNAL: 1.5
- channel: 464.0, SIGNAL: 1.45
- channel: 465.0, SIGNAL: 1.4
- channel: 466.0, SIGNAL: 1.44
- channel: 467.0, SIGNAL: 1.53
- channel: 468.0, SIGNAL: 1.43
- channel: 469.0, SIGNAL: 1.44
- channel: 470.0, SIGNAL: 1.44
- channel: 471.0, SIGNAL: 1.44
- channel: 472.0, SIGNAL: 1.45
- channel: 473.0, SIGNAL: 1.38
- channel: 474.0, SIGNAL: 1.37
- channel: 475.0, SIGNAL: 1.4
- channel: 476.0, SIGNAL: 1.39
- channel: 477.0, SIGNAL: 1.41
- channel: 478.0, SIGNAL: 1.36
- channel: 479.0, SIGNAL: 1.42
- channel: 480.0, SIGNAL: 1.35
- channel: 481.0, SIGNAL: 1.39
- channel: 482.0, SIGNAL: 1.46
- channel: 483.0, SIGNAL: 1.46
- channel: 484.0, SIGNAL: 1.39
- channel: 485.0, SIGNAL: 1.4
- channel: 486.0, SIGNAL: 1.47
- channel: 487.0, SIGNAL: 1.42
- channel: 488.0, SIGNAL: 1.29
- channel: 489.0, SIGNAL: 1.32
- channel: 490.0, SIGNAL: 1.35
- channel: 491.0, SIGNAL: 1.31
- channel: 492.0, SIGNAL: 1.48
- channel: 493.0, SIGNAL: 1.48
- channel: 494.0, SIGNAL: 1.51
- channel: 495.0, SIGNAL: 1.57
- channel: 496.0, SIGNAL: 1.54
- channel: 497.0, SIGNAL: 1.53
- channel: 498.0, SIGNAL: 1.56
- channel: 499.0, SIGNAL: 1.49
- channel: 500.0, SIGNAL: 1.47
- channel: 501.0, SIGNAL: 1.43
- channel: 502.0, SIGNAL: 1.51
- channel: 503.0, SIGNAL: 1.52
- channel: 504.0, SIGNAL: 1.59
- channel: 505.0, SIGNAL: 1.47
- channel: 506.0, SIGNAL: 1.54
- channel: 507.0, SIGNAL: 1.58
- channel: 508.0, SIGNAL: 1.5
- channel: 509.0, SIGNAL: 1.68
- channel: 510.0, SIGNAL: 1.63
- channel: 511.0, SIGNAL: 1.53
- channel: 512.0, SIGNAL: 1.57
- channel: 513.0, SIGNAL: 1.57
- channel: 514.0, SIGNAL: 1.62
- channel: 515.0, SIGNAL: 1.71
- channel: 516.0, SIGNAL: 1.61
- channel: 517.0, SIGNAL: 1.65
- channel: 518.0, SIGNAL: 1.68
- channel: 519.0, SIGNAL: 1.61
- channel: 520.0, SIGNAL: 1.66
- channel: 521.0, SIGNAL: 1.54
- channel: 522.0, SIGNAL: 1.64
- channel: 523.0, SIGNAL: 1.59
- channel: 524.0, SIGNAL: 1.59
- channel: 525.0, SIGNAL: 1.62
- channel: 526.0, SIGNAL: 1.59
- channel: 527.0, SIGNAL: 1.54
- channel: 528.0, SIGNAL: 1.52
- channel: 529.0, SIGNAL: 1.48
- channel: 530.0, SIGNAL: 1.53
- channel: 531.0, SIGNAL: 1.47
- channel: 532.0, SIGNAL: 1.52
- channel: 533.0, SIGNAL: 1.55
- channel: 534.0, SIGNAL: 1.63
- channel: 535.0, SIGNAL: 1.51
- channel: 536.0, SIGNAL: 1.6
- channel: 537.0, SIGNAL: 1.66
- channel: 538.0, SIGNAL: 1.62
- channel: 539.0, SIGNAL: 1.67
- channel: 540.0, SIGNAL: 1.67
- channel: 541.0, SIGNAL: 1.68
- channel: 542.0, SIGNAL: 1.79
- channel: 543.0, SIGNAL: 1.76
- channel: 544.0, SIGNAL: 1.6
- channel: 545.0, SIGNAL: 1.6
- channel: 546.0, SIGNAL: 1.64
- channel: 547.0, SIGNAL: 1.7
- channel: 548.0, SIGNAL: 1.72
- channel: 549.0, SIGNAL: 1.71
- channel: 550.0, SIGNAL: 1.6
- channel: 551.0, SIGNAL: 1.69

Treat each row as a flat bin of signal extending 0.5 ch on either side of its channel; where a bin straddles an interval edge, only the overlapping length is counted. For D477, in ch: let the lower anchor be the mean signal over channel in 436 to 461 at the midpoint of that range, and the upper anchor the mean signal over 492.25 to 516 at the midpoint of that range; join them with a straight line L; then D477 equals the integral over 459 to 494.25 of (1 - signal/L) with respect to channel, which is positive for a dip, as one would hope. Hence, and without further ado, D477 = 2.3 ch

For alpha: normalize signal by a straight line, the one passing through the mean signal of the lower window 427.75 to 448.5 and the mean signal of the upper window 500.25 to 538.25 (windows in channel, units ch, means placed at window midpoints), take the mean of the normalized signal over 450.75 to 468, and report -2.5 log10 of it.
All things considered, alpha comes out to 0.101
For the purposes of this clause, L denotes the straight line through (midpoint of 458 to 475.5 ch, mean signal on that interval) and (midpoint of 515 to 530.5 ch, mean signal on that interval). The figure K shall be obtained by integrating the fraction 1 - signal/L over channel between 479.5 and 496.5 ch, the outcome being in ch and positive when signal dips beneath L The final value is 0.7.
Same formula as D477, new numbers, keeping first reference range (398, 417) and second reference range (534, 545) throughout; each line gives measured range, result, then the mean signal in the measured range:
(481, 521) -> 1.10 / 1.52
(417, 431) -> 1.33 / 1.24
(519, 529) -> 0.19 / 1.58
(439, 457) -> -0.48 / 1.46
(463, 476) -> 0.42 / 1.43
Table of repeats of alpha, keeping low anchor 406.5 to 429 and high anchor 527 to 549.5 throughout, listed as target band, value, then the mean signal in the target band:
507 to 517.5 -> -0.05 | 1.61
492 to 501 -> -0.01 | 1.51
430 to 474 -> -0.09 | 1.47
